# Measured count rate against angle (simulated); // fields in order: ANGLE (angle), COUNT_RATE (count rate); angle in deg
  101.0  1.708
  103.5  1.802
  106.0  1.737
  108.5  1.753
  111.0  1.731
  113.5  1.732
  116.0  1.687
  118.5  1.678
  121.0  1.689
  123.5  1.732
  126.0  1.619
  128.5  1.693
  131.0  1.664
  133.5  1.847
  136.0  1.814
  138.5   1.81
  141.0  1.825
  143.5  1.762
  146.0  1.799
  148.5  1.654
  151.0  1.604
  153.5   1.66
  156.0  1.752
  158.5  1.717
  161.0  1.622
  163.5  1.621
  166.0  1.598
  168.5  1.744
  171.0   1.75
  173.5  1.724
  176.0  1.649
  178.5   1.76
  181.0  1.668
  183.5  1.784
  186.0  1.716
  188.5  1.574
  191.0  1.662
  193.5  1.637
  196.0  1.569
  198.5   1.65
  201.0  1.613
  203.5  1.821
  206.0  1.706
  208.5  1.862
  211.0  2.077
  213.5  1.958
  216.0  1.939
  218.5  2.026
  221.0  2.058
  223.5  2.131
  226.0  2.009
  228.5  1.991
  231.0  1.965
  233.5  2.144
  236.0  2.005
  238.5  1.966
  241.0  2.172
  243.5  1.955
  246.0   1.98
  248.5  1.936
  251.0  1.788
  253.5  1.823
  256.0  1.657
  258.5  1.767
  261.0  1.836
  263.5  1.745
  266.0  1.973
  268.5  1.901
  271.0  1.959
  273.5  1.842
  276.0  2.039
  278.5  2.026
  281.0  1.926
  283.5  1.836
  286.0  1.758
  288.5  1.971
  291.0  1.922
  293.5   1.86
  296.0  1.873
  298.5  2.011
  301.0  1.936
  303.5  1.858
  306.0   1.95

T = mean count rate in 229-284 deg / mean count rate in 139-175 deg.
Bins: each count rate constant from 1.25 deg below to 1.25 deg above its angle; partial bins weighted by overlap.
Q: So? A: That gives 1.13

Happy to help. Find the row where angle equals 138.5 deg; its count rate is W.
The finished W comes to 1.81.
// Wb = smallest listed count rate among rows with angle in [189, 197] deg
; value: 1.569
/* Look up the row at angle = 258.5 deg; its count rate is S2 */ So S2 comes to 1.767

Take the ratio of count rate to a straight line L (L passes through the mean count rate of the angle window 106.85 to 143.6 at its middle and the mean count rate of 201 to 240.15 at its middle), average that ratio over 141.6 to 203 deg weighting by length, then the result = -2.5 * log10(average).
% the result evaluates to 0.10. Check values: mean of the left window 1.73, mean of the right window 1.97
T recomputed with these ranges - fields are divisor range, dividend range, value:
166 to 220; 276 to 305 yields 1.09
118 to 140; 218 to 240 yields 1.18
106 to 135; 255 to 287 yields 1.09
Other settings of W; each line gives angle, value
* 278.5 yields 2.026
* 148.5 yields 1.654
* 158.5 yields 1.717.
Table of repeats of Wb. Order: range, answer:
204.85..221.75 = 1.706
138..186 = 1.598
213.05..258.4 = 1.657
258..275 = 1.745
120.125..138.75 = 1.619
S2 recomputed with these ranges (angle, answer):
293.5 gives 1.86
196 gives 1.569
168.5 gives 1.744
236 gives 2.005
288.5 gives 1.971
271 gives 1.959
